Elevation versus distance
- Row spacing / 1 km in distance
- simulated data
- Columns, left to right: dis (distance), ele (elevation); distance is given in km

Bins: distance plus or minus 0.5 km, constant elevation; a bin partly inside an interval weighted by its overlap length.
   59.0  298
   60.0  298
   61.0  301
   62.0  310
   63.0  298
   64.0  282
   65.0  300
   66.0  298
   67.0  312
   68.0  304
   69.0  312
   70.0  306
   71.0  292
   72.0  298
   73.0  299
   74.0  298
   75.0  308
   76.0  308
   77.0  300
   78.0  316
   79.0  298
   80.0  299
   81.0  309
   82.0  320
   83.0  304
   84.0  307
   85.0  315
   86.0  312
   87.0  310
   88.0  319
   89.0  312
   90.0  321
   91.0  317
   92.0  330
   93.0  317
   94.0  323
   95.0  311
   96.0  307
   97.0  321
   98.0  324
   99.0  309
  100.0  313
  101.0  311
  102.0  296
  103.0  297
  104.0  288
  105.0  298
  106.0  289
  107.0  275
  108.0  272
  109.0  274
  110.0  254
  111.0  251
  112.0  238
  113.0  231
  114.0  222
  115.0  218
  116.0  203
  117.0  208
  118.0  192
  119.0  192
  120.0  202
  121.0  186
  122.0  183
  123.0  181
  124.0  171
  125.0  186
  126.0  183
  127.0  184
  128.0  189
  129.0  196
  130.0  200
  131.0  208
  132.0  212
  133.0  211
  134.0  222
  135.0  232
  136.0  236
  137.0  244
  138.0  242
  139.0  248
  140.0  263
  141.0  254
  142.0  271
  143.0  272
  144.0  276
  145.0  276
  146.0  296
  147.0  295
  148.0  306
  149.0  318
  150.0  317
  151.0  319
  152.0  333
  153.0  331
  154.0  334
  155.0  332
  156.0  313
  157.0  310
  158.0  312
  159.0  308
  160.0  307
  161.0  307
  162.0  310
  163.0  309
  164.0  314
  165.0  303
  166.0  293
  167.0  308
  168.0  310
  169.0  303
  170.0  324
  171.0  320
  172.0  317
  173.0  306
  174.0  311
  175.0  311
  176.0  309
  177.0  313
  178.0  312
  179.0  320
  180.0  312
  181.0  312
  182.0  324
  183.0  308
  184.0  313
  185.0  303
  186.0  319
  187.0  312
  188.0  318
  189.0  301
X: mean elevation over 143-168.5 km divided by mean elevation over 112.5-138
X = 1.51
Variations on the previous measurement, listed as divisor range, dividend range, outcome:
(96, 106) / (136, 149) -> 0.89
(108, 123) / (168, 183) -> 1.43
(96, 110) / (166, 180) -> 1.05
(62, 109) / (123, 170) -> 0.89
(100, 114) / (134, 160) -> 1.05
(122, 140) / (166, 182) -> 1.49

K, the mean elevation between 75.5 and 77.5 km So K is 304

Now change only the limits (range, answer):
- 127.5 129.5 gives 192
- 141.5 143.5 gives 272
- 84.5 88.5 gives 314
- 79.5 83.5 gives 308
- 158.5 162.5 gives 308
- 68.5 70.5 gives 309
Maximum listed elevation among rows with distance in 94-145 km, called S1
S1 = 324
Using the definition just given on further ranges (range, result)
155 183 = 332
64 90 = 321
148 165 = 334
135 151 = 319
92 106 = 330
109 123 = 274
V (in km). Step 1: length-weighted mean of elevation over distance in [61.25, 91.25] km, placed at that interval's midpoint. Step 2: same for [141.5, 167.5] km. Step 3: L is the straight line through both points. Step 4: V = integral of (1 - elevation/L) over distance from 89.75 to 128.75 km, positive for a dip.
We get 6.55 km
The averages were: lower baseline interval 306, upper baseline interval 307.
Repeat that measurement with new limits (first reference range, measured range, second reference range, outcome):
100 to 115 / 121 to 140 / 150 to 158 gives 5.7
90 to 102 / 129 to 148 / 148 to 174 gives 4.0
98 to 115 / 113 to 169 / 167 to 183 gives 7.3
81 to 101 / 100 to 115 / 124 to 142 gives 0.4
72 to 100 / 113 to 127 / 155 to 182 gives 5.2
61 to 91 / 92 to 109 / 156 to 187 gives 0.2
